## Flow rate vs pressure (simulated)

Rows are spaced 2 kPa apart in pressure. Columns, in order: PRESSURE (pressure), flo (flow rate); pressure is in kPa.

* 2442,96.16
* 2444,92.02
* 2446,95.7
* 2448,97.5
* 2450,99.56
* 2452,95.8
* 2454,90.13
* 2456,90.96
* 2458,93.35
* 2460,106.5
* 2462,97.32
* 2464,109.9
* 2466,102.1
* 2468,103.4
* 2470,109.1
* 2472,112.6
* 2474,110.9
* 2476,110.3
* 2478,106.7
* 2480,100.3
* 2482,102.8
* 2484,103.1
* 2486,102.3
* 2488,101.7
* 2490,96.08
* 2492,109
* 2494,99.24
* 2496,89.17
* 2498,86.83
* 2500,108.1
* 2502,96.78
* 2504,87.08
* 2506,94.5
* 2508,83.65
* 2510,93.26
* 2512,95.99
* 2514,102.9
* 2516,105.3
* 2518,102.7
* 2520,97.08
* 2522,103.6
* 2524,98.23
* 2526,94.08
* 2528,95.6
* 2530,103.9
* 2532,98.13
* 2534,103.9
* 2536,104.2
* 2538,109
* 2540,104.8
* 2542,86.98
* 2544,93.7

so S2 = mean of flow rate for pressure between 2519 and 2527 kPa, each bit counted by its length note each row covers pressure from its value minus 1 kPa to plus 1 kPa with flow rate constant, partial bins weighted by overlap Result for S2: 98.2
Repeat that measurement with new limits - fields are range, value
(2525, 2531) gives 97.9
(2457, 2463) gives 99.1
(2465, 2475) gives 108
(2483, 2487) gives 103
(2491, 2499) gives 96.1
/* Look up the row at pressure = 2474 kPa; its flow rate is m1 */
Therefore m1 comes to 110.9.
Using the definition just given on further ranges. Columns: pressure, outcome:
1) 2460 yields 106.5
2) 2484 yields 103.1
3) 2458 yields 93.35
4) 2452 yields 95.8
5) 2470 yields 109.1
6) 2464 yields 109.9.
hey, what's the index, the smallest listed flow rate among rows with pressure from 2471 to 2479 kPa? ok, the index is 106.7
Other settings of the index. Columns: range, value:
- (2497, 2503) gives 86.83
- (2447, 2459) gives 90.13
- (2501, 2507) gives 87.08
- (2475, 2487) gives 100.3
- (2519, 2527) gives 94.08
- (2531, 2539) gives 98.13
